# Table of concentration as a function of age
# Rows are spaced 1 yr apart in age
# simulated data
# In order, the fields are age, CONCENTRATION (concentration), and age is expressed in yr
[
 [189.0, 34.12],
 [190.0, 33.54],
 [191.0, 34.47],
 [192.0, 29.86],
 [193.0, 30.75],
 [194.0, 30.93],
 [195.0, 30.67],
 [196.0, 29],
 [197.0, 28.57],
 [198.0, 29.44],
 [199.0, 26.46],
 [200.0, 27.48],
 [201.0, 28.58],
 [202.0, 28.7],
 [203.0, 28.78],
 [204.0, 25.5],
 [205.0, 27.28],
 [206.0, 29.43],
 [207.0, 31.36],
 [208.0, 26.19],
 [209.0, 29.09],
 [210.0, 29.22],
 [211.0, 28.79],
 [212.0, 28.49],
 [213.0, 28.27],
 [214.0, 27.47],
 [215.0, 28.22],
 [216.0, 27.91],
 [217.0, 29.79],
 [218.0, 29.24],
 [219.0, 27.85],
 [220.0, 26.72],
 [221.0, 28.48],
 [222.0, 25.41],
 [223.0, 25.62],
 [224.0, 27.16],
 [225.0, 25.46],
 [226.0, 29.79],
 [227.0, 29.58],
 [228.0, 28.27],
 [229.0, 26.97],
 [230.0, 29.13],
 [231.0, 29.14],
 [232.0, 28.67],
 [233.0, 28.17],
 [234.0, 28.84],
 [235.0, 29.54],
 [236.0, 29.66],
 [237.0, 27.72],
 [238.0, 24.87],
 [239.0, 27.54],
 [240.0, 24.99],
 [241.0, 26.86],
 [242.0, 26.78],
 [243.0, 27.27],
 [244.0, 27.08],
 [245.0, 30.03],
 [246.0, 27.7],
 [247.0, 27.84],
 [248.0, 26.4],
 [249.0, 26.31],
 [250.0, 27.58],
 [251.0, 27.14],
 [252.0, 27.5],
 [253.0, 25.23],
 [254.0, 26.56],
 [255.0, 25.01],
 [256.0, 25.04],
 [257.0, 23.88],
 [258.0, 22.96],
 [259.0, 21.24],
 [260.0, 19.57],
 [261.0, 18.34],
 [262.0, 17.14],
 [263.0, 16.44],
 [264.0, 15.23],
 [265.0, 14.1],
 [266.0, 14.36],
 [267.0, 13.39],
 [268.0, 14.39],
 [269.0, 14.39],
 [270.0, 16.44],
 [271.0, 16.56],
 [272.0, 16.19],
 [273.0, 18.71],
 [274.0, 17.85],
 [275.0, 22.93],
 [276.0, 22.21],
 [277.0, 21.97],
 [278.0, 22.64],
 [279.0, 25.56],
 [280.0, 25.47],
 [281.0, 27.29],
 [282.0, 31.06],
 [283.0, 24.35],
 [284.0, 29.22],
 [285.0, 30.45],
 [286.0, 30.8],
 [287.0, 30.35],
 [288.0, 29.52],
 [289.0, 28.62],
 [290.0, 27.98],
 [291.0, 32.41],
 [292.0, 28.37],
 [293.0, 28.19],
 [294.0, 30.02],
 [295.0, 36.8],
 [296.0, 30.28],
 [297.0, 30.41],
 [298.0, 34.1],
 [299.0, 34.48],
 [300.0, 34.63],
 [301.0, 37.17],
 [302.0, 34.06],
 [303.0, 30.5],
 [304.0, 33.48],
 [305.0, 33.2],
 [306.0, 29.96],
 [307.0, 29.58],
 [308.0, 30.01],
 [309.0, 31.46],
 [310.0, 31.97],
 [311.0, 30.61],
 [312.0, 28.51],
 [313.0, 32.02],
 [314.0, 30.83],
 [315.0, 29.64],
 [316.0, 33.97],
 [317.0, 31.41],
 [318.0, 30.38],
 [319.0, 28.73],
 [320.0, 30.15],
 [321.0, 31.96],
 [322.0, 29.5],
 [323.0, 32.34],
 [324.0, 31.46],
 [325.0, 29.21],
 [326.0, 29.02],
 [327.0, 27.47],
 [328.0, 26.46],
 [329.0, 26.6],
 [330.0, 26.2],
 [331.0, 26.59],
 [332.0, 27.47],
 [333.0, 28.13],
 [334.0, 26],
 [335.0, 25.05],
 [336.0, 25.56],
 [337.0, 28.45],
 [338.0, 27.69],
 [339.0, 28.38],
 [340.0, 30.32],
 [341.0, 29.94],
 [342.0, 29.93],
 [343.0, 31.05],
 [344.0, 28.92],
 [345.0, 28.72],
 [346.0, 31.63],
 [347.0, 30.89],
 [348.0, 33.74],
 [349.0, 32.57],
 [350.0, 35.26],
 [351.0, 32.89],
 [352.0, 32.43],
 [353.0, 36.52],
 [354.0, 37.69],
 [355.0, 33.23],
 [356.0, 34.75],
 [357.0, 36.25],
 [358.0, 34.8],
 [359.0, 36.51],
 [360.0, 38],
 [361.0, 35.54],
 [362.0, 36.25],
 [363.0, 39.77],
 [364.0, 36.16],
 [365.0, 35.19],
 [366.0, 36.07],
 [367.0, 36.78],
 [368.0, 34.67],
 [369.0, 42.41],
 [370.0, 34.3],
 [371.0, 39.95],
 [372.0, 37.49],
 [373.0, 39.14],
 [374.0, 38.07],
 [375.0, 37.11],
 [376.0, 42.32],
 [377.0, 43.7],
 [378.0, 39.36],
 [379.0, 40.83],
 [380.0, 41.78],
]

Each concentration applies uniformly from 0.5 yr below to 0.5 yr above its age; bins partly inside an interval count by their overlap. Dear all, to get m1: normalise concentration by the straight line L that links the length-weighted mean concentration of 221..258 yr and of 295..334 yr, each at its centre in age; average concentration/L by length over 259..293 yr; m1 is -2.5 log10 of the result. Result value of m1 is 0.283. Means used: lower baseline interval 27.2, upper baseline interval 30.6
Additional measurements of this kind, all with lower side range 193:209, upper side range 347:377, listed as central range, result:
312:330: 0.15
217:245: 0.09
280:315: 0.08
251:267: 0.45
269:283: 0.43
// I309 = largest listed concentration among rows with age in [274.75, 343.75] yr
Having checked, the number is 37.17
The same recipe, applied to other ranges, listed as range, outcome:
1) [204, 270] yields 31.36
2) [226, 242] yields 29.79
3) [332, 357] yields 37.69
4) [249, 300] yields 36.8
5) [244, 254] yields 30.03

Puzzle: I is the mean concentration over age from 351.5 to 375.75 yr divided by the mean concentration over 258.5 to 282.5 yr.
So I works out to 1.90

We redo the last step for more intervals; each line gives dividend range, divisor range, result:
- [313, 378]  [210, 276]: 1.33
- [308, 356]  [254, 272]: 1.65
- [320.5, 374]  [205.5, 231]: 1.15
